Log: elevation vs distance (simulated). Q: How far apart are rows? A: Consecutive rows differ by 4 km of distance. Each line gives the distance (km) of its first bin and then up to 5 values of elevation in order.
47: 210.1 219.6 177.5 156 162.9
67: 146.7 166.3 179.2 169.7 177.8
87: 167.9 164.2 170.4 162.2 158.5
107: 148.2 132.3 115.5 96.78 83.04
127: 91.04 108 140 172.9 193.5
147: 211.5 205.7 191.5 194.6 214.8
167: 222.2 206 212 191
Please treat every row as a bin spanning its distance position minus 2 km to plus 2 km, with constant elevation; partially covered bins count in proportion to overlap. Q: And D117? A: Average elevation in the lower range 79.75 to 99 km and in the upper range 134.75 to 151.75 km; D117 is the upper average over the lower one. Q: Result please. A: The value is 1.11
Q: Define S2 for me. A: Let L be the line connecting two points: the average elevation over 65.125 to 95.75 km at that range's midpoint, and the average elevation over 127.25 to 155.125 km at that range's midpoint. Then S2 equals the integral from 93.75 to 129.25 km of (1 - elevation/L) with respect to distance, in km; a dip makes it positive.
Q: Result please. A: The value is 8.5 km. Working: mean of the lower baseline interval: 168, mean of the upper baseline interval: 168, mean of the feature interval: 128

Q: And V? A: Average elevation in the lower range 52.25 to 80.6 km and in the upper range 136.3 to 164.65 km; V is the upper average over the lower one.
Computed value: 1.18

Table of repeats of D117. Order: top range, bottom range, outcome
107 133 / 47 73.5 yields 0.62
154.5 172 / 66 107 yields 1.25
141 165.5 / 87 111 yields 1.27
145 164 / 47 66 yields 1.12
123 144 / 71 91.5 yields 0.77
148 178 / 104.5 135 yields 1.82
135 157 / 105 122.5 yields 1.59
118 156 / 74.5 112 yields 0.92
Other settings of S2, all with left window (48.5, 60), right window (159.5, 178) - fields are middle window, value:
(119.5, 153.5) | 9.3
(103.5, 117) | 4.3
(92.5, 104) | 1.9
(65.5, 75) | 1.5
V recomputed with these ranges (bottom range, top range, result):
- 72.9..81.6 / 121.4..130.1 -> 0.51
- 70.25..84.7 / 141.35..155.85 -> 1.16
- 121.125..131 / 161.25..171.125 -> 2.36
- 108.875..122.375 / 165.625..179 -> 1.87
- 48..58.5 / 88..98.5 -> 0.86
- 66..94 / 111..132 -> 0.60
